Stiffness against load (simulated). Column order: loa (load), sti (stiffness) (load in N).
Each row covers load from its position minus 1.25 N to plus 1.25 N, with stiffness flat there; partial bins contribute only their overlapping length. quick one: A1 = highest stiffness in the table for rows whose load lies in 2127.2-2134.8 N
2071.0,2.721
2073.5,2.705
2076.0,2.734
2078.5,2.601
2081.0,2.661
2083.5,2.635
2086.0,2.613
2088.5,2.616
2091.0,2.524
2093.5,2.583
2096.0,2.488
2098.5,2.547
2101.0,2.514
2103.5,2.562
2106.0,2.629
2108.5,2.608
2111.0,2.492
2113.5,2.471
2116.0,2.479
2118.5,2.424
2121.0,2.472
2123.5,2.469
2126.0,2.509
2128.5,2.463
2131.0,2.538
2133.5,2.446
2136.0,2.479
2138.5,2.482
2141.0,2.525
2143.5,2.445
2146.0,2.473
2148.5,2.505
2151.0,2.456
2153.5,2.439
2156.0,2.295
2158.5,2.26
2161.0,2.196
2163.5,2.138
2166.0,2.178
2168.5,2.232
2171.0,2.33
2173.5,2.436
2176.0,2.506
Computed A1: 2.538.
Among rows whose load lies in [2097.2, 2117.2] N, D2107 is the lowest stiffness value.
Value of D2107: 2.471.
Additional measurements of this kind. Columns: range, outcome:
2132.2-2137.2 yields 2.446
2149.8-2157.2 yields 2.295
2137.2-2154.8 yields 2.439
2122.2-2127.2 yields 2.469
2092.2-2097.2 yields 2.488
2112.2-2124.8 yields 2.424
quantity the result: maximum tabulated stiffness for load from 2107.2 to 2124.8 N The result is 2.608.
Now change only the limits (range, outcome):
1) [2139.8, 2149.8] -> 2.525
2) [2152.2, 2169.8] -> 2.439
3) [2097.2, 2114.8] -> 2.629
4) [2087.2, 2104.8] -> 2.616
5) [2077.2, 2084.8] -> 2.661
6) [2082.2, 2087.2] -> 2.635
